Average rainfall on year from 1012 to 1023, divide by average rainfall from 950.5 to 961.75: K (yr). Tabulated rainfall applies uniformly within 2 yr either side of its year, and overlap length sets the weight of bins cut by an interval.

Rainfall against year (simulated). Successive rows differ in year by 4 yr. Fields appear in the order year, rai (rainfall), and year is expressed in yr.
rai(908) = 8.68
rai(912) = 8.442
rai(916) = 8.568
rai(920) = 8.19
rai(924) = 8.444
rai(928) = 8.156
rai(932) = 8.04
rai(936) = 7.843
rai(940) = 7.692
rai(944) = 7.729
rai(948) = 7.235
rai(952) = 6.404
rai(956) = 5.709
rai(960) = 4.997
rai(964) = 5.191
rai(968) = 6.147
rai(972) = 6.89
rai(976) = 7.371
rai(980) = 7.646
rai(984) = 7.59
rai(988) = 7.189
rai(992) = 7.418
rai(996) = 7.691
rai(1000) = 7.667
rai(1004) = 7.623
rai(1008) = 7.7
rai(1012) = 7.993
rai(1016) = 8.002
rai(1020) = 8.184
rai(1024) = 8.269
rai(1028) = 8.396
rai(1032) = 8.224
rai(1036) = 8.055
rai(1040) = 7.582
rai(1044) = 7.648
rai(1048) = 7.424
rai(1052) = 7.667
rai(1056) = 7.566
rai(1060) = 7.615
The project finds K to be 1.42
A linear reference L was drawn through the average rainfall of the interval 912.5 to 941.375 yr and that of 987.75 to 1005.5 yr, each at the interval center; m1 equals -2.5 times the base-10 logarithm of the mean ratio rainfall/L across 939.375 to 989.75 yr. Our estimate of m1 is 0.16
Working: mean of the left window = 8.16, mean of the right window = 7.55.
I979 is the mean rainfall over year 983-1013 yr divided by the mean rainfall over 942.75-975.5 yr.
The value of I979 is 1.20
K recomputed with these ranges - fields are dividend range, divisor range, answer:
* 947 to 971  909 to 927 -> 0.71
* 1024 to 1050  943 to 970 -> 1.29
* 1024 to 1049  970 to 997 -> 1.07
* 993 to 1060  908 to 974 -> 1.08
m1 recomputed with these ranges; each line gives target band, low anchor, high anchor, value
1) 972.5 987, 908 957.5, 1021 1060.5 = 0.05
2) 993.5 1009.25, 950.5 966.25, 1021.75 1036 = -0.07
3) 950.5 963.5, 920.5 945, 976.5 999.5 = 0.36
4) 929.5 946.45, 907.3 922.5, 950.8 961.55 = -0.14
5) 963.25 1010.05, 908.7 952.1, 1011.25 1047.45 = 0.11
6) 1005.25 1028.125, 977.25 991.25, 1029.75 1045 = -0.04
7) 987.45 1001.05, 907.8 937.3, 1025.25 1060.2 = 0.07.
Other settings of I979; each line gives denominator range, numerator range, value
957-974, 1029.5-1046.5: 1.36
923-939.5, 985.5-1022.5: 0.96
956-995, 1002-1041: 1.20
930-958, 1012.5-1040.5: 1.12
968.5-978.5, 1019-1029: 1.18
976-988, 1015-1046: 1.07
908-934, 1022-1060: 0.94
